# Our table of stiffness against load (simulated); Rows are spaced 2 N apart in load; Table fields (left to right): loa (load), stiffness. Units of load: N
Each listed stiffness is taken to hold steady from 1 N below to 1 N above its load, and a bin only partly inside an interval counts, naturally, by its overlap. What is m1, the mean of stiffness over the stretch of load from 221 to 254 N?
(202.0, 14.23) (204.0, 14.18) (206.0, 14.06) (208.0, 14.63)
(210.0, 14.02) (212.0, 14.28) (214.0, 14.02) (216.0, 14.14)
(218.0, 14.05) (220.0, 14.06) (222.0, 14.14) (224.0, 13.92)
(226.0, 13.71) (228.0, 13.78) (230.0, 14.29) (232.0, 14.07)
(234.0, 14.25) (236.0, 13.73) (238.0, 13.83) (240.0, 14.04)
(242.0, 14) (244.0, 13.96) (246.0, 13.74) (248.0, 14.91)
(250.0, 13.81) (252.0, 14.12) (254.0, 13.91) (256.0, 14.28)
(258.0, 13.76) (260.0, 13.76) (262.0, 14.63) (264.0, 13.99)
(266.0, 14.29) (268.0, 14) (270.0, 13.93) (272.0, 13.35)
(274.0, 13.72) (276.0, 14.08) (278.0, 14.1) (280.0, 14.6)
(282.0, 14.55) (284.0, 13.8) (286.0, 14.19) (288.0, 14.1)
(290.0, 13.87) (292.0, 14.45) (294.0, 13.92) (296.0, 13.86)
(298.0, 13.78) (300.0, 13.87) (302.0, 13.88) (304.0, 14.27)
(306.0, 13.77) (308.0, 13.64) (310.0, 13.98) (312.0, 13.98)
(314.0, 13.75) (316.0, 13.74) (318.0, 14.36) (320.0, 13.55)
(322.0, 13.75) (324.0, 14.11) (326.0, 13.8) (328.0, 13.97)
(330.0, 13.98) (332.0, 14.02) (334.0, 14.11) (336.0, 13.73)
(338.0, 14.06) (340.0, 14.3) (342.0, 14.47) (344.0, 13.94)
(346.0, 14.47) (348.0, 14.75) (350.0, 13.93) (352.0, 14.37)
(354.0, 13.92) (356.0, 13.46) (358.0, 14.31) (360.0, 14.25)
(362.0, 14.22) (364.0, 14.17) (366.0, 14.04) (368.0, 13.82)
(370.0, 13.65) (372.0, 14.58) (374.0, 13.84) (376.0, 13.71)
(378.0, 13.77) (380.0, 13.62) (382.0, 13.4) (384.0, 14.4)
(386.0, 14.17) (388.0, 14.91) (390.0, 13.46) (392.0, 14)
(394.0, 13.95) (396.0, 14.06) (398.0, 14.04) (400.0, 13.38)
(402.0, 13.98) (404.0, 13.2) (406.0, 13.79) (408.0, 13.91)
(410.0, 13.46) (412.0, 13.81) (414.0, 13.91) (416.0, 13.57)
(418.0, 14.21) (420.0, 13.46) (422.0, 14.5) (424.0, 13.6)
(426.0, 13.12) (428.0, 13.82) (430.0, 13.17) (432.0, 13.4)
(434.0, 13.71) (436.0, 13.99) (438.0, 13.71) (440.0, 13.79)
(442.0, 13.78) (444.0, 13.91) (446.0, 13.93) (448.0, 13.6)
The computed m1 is 14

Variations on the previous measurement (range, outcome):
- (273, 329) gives 14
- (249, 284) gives 14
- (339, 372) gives 14.1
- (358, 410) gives 13.9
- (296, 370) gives 14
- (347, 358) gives 14.1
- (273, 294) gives 14.1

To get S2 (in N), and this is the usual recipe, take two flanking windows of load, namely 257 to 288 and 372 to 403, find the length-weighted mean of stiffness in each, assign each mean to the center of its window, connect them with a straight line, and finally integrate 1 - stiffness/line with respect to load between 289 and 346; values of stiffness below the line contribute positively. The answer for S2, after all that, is 0.1 N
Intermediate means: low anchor 14.1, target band 14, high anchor 13.9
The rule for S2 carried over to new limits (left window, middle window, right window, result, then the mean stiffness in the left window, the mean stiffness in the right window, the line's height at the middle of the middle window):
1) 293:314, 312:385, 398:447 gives -1.0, 13.9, 13.7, 13.8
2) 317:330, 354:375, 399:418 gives -0.3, 13.9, 13.7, 13.8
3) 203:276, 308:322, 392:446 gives 0.1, 14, 13.7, 13.9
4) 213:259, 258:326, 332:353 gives 0.7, 14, 14.2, 14.1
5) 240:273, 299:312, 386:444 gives 0.0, 14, 13.8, 14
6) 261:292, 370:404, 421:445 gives -0.3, 14.1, 13.7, 13.8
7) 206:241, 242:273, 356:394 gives 0.0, 14.1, 14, 14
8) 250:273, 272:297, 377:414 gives -0.2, 14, 13.9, 14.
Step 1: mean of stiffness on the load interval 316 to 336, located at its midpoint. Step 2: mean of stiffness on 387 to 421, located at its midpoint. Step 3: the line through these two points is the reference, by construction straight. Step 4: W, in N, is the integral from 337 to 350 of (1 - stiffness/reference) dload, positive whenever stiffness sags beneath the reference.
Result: -0.36 N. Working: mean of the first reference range 13.9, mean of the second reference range 13.8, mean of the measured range 14.3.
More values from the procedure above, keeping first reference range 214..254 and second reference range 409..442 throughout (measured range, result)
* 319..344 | -0.2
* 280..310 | -0.2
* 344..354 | -0.3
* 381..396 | -0.3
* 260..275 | 0.0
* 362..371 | -0.1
